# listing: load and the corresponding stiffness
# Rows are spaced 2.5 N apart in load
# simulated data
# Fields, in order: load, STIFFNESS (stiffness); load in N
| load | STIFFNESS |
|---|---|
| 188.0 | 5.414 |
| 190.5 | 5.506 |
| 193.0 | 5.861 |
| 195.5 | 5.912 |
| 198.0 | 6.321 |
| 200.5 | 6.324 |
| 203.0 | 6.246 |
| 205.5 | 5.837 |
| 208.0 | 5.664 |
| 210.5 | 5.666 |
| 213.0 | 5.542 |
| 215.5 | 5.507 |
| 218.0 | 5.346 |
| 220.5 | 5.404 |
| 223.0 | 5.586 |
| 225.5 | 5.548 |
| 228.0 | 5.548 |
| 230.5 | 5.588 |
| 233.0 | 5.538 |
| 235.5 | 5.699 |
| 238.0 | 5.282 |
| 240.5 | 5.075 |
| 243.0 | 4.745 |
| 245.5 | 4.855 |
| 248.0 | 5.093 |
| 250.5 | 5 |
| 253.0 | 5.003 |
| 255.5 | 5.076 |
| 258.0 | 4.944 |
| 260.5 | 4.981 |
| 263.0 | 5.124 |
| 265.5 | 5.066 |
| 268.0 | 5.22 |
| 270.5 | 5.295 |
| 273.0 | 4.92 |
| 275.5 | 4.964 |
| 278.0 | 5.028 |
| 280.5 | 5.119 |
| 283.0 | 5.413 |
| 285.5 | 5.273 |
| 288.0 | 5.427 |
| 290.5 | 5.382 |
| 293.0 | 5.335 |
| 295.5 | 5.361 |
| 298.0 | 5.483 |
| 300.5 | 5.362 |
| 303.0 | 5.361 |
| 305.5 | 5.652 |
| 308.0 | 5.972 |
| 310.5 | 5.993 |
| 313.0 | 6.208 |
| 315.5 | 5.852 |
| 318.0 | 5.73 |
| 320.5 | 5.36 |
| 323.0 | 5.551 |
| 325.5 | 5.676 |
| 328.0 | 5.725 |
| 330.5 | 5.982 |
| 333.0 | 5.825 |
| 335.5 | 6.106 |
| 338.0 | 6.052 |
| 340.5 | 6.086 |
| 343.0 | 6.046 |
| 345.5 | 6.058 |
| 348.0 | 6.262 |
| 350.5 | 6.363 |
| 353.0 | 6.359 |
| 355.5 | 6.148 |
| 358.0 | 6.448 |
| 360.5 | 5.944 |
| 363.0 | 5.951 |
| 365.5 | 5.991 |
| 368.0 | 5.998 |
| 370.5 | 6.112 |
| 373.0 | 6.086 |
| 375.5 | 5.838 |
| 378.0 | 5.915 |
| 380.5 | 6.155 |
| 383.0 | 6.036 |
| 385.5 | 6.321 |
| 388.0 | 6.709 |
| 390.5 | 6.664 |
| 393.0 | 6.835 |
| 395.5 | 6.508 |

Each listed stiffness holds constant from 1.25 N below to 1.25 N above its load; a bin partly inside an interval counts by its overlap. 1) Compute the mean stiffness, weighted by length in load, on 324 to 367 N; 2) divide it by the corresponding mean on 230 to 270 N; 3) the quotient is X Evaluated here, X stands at 1.18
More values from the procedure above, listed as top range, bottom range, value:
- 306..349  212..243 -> 1.08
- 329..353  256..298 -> 1.18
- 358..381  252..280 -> 1.19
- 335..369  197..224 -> 1.06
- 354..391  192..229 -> 1.07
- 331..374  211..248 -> 1.14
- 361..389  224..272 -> 1.17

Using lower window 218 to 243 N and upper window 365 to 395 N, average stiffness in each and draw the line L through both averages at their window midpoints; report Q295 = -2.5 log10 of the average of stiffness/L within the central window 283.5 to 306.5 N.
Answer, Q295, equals 0.07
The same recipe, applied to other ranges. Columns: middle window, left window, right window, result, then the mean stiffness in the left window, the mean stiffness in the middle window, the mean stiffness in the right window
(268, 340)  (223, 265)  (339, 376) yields 0.03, 5.2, 5.55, 6.12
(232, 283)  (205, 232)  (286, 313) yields 0.09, 5.56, 5.11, 5.56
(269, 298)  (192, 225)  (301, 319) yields 0.11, 5.78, 5.24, 5.81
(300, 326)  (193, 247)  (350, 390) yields 0.04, 5.59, 5.71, 6.15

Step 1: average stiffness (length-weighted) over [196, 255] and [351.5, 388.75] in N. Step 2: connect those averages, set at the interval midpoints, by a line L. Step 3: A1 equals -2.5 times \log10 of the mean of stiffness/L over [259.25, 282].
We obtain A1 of 0.123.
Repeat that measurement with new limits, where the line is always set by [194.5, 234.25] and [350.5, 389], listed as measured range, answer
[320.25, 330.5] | 0.07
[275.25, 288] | 0.14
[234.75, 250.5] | 0.14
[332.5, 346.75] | 0.00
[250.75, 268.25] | 0.16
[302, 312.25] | 0.04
